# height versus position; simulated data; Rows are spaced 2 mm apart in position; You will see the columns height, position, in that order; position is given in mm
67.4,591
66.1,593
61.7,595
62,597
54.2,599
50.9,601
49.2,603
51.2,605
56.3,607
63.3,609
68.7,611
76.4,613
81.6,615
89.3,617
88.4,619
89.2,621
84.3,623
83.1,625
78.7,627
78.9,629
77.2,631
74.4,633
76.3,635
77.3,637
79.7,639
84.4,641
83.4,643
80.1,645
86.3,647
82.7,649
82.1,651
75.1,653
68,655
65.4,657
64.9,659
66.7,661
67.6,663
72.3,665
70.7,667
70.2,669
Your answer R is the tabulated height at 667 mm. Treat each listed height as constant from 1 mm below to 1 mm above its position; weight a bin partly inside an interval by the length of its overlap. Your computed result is 70.7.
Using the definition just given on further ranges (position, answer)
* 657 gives 65.4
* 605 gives 51.2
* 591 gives 67.4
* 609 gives 63.3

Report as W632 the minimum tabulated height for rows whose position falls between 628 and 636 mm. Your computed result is 74.4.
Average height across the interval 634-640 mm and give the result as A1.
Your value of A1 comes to 77.8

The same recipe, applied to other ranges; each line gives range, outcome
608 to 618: 75.9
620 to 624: 86.8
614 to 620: 86.4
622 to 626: 83.7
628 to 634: 76.8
